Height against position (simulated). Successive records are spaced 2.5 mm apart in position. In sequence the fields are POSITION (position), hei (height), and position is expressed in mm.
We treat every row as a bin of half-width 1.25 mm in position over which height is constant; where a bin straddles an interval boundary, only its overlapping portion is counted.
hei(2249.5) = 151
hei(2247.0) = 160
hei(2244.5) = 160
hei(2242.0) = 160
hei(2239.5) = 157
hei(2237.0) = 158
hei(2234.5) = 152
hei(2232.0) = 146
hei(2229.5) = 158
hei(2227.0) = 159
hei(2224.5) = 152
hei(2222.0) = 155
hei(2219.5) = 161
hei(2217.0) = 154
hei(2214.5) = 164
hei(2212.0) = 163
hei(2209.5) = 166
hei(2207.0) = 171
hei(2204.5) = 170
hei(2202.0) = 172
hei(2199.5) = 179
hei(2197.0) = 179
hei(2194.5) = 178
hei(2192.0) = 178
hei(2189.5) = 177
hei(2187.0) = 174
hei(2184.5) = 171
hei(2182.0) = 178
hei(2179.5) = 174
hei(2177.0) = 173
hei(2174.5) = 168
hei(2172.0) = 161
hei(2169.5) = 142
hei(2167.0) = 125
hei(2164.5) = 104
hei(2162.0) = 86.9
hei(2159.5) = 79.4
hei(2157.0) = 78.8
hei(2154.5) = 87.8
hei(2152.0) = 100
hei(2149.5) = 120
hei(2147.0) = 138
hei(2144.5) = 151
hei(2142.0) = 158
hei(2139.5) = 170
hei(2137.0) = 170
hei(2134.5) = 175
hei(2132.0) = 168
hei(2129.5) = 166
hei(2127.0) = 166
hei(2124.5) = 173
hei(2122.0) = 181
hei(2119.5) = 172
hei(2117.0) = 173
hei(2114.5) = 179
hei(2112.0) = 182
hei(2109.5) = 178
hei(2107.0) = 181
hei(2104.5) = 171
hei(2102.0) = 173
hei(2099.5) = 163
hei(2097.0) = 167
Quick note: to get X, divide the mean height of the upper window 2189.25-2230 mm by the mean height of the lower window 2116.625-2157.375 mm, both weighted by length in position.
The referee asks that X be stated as 1.1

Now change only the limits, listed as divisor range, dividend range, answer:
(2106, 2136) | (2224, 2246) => 0.89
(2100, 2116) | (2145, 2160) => 0.59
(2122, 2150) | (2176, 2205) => 1.09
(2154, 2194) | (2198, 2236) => 1.13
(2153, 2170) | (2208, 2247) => 1.60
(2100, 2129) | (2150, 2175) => 0.64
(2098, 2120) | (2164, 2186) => 0.90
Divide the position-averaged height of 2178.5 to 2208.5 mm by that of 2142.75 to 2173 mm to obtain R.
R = 1.52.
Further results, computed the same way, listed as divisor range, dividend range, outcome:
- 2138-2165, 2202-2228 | 1.39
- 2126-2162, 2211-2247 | 1.16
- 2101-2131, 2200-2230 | 0.93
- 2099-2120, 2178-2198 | 1.00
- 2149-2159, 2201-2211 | 1.81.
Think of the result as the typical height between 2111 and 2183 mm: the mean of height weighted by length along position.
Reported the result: 148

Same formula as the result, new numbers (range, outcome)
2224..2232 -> 155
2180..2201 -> 177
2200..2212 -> 170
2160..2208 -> 160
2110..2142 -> 172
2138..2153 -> 141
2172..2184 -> 172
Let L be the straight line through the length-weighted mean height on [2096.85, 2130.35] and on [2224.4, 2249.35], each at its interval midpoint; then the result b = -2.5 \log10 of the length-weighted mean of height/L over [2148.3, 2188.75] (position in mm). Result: 0.23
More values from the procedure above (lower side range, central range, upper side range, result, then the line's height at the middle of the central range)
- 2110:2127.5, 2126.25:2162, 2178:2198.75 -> 0.28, 176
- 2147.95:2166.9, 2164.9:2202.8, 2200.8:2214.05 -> -0.24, 134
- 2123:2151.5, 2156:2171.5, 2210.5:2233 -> 0.43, 158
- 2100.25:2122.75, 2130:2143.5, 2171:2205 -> 0.05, 175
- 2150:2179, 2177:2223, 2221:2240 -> -0.23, 139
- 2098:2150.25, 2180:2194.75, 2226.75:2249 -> -0.09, 161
